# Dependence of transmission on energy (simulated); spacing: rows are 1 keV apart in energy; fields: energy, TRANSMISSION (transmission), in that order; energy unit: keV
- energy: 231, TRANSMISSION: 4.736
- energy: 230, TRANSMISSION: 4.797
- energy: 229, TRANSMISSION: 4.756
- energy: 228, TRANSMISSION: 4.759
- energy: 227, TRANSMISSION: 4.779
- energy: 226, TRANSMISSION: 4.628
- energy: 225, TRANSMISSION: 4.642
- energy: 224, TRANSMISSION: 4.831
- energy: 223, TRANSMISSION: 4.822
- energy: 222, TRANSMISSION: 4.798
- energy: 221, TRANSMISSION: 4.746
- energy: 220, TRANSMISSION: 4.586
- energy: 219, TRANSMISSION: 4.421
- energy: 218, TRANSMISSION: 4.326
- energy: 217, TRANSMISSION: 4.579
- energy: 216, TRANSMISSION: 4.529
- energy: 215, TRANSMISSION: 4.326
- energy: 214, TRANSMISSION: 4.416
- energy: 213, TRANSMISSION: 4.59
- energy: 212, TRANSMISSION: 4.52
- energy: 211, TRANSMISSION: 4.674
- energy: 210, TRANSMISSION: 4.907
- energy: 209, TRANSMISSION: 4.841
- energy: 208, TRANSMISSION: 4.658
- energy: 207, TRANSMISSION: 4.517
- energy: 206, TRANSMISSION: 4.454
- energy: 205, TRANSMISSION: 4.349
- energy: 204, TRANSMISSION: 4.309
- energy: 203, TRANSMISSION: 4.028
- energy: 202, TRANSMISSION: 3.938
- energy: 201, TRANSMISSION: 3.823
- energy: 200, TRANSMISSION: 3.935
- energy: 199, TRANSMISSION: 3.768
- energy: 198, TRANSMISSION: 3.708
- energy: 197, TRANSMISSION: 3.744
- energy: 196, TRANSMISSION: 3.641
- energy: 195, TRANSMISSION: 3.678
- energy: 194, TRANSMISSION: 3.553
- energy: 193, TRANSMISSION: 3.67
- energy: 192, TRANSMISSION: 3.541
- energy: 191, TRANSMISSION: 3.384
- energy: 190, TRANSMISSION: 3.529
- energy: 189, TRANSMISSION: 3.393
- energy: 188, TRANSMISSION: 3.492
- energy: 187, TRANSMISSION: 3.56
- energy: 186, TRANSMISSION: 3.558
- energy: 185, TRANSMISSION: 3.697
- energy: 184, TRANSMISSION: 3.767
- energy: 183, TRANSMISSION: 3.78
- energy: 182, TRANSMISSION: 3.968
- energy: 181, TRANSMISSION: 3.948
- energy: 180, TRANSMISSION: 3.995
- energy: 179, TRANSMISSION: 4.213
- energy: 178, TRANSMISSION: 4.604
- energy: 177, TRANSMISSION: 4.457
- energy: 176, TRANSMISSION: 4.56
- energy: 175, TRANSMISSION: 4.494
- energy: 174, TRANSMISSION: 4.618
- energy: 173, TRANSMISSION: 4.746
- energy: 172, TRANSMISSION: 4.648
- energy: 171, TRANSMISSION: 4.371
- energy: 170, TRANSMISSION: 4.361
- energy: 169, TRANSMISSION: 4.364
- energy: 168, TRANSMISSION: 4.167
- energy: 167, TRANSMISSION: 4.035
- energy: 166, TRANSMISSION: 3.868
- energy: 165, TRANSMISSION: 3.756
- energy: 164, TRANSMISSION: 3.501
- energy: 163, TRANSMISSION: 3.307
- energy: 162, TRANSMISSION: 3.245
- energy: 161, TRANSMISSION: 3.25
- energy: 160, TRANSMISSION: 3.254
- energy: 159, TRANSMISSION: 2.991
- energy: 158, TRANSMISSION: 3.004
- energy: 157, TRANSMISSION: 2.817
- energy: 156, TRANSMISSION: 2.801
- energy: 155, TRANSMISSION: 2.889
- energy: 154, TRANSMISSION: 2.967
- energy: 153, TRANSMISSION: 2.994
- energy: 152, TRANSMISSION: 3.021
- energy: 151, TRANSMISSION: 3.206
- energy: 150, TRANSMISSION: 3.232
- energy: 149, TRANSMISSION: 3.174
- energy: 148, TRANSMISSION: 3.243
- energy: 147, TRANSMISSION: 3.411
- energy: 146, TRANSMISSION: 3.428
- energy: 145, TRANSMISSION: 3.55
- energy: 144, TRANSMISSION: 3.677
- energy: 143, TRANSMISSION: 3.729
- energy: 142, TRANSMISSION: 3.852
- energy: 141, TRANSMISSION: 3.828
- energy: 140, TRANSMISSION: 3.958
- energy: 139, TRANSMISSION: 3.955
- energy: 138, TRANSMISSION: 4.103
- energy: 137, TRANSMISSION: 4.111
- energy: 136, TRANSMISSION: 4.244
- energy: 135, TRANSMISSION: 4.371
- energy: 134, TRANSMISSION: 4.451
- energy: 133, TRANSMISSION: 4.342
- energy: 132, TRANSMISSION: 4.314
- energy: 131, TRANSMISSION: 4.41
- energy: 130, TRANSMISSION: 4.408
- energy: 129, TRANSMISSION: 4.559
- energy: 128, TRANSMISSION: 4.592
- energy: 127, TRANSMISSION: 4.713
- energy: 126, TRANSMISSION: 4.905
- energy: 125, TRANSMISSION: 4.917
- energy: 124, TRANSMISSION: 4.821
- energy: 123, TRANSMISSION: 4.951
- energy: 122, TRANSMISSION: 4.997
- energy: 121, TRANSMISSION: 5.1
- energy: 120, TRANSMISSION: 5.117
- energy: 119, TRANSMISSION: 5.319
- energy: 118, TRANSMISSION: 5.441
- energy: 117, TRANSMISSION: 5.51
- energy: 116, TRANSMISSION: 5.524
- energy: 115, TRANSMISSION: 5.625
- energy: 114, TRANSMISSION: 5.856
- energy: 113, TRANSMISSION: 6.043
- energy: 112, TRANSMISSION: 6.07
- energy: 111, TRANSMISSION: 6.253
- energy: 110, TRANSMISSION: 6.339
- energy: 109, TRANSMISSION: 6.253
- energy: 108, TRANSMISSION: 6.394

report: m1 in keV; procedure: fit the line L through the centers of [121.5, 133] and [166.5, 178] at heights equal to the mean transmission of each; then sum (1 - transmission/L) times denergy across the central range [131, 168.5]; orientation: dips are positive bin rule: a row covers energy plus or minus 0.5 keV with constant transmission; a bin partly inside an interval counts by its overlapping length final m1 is 8.08 keV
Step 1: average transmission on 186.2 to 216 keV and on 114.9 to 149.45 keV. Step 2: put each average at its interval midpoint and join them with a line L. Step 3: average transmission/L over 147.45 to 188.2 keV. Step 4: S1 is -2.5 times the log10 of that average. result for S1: 0.14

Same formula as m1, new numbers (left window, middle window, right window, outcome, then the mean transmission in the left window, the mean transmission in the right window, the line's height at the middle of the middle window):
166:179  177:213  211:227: 4.1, 4.42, 4.59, 4.5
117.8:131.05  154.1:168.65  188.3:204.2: 3.1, 4.88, 3.71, 4.28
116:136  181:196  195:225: 2.9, 4.81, 4.36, 4.48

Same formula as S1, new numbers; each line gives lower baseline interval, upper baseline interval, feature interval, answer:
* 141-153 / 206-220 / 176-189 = 0.027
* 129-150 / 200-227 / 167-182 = -0.043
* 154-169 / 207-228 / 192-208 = 0.077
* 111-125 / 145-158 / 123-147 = 0.005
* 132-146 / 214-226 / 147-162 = 0.315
